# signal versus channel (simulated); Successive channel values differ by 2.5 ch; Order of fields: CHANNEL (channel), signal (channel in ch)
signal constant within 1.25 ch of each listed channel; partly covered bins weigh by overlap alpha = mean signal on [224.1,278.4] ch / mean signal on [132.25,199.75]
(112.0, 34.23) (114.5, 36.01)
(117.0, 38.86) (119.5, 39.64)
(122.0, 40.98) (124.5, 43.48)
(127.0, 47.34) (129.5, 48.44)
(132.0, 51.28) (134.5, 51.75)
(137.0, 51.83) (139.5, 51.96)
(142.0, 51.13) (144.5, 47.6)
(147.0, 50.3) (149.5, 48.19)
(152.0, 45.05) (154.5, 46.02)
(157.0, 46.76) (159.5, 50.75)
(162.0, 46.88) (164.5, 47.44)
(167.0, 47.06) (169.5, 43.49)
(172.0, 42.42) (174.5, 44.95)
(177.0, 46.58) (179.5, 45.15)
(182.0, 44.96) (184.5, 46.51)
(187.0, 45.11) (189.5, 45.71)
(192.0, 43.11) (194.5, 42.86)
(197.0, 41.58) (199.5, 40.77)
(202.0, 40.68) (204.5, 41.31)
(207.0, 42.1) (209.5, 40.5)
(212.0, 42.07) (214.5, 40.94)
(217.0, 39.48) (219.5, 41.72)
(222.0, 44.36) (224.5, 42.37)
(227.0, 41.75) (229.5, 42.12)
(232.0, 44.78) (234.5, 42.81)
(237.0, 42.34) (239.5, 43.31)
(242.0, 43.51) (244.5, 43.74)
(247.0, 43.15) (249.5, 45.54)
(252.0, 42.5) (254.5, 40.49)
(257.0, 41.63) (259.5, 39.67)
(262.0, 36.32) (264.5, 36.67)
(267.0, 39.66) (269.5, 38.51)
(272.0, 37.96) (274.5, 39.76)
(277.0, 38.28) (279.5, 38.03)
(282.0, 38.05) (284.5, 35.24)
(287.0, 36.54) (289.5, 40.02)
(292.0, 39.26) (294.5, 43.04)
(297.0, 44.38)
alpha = 0.9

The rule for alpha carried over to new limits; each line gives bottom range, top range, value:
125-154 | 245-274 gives 0.82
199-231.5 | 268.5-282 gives 0.92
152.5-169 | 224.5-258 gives 0.91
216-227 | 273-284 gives 0.91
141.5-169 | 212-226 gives 0.88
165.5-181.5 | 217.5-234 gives 0.95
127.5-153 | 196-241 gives 0.84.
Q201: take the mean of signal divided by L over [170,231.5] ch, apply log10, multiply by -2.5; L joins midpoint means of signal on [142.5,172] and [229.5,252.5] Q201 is 0.057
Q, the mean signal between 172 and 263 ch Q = 42.7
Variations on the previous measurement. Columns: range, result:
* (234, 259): 42.8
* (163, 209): 43.9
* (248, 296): 39.4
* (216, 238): 42.4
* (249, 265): 40.3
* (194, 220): 41.2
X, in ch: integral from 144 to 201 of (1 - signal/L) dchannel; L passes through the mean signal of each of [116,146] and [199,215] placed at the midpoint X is -2.1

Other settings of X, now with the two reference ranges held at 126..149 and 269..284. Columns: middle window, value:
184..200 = 0.6 ch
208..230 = 0.8 ch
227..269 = -1.0 ch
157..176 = 0.6 ch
